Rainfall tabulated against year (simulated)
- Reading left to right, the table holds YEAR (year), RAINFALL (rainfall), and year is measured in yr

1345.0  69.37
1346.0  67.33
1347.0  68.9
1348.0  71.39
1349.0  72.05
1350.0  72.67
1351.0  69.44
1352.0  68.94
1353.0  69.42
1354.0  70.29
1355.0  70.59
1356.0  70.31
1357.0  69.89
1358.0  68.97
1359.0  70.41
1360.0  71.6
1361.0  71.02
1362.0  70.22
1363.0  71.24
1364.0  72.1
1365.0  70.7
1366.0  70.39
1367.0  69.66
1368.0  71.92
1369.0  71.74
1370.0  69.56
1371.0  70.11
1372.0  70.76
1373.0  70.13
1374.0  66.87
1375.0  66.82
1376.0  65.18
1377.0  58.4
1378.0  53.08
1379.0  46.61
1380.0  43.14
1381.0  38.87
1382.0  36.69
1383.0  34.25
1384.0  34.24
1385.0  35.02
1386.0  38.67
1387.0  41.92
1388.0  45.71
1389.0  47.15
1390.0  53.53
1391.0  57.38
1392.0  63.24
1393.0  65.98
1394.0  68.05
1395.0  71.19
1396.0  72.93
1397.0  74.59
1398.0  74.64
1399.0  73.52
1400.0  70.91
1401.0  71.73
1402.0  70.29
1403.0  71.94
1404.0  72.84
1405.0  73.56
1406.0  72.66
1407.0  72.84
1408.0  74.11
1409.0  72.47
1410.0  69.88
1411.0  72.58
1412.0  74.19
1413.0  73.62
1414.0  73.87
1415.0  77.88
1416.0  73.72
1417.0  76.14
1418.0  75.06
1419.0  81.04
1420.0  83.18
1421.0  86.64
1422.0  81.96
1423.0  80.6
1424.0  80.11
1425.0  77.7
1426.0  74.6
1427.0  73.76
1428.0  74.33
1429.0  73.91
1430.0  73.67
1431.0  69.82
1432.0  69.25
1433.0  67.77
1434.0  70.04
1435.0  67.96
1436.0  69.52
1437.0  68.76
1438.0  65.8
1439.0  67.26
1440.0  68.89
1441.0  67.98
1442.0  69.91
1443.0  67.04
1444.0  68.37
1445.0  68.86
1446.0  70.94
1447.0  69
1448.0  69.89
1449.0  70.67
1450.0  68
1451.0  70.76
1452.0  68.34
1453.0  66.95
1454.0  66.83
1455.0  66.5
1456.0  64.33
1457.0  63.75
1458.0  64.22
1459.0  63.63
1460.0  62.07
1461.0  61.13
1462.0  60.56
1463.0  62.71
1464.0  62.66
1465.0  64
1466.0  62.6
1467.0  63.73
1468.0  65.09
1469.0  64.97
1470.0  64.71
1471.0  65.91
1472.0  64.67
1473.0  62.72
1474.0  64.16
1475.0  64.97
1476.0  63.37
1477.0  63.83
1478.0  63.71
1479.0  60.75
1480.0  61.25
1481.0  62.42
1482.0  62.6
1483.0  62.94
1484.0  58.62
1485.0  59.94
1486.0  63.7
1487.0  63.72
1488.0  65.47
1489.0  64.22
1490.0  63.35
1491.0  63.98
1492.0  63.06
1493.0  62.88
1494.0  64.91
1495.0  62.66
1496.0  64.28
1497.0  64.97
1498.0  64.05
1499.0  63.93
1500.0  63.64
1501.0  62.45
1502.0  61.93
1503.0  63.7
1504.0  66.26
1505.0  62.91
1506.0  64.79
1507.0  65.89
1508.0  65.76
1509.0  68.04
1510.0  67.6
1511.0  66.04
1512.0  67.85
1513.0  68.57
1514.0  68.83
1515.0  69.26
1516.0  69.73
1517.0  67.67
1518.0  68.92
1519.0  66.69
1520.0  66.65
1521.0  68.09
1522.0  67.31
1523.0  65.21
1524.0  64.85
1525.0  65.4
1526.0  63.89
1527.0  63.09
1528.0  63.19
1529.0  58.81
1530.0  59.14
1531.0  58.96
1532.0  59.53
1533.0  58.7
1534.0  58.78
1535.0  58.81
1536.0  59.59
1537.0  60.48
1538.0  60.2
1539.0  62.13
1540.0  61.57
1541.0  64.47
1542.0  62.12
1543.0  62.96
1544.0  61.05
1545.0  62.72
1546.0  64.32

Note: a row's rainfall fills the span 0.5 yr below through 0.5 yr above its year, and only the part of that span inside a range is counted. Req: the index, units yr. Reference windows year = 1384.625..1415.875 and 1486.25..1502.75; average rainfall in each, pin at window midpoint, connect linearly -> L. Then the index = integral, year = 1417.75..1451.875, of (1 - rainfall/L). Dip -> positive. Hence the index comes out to -3.7 yr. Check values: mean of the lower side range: 66.3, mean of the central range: 72.4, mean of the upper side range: 63.7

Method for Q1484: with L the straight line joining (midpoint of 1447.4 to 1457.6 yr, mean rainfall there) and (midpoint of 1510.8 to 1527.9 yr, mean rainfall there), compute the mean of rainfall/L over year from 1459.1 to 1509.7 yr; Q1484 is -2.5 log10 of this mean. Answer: 0.06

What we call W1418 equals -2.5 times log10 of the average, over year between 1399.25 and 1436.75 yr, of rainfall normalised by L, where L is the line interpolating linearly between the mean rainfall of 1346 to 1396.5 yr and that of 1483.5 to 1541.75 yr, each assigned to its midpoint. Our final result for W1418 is -0.18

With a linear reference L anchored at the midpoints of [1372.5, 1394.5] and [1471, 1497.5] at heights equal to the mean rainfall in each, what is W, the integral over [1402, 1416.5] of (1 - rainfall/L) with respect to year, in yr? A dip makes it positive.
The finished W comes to -5.0 yr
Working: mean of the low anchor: 51.4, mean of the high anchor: 63.2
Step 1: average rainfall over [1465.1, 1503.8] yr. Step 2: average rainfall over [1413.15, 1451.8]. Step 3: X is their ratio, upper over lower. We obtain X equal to 0.87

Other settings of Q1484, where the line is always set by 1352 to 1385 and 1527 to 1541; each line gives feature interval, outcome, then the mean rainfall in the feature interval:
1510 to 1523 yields -0.12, 67.8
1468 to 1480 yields -0.05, 63.9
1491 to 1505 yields -0.05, 63.7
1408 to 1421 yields -0.21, 75.7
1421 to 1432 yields -0.22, 76.2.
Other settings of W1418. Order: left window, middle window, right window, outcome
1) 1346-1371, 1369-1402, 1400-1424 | 0.24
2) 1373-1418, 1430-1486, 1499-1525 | -0.02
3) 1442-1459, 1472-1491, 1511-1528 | 0.07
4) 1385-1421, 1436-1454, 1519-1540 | -0.04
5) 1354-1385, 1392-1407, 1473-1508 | -0.14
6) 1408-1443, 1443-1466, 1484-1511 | 0.06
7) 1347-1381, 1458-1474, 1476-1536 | 0.02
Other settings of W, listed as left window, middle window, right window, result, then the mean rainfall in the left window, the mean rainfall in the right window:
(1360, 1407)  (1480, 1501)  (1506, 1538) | 0.25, 62.2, 64.5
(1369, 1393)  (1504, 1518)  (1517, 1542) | -1.27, 53.2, 62.8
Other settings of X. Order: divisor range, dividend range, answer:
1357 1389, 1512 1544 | 1.08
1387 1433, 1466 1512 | 0.89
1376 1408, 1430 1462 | 1.15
